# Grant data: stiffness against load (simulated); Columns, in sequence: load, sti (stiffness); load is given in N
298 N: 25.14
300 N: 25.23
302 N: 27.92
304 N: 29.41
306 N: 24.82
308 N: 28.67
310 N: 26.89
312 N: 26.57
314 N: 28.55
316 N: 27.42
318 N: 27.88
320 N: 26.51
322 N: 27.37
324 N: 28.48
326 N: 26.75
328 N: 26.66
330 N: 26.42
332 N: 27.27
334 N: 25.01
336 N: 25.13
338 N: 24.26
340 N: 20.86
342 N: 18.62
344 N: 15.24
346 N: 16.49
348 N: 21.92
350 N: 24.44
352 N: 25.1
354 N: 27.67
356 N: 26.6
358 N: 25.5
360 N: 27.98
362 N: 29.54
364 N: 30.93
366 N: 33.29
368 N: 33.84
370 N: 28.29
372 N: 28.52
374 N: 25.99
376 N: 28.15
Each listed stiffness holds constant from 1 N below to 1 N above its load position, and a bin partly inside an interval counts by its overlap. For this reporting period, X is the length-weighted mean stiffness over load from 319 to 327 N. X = 27.3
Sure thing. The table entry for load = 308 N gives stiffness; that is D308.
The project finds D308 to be 28.67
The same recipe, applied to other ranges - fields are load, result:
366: 33.29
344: 15.24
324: 28.48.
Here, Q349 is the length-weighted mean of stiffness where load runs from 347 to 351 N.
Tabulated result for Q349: 23.2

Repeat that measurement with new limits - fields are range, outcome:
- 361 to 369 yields 31.9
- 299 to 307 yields 26.8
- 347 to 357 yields 25.1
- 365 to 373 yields 31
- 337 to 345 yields 19.7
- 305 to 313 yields 26.7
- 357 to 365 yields 28.5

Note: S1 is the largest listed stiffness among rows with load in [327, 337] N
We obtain 27.27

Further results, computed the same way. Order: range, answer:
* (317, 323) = 27.88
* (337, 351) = 24.44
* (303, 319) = 29.41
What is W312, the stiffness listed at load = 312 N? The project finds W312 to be 26.57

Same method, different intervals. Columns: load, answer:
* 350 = 24.44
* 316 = 27.42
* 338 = 24.26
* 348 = 21.92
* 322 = 27.37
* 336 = 25.13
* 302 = 27.92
